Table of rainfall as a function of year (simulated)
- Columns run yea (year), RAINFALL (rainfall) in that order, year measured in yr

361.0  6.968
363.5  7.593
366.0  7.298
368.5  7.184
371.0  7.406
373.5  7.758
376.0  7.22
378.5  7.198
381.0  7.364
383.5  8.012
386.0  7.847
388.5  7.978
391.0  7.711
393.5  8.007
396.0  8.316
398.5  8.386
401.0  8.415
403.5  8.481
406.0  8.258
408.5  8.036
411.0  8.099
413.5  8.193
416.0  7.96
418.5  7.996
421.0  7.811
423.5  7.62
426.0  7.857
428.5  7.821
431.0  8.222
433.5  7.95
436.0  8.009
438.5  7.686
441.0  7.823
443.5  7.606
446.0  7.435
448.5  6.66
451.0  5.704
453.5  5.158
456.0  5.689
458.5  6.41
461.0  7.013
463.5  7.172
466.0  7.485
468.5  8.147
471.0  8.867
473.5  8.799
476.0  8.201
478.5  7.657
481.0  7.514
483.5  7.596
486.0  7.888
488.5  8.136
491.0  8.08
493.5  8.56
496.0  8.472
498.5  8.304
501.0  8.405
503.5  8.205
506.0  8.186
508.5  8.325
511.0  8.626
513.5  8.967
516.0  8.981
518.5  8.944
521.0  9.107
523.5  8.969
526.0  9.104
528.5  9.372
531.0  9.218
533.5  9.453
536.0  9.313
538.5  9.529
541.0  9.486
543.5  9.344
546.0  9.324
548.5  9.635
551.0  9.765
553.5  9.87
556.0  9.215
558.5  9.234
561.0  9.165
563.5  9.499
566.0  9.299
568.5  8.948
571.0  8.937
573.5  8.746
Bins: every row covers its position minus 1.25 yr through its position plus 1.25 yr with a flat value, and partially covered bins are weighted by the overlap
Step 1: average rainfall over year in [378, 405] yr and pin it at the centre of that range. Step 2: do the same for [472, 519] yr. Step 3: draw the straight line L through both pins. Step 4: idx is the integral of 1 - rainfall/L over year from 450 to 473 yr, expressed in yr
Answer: 3.59 yr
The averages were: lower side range 8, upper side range 8.3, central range 6.93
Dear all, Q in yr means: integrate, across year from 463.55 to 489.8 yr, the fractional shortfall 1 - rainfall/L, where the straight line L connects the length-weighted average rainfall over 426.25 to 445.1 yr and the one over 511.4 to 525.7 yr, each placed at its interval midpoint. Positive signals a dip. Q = 1.3 yr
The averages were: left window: 7.86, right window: 8.98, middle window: 7.99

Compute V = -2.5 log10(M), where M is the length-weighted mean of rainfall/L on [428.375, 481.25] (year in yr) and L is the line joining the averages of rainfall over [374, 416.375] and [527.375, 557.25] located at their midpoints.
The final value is 0.16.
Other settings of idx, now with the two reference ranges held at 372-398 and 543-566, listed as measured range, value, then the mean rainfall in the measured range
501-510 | 0.69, 8.27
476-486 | 1.16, 7.7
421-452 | 2.64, 7.56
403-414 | -0.28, 8.2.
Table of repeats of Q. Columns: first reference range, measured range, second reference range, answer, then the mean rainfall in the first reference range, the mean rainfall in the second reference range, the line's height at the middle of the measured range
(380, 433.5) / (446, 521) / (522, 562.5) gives 8.4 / 8.02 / 9.37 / 8.79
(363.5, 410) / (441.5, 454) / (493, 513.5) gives 2.2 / 7.82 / 8.41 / 8.13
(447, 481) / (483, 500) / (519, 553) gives -0.4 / 7.17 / 9.36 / 8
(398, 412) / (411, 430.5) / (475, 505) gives 0.8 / 8.28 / 8.08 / 8.24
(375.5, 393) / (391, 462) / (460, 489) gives 1.4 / 7.65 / 7.87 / 7.76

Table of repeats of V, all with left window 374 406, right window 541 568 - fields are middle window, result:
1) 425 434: 0.04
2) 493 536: 0.03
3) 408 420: 0.01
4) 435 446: 0.09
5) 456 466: 0.25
